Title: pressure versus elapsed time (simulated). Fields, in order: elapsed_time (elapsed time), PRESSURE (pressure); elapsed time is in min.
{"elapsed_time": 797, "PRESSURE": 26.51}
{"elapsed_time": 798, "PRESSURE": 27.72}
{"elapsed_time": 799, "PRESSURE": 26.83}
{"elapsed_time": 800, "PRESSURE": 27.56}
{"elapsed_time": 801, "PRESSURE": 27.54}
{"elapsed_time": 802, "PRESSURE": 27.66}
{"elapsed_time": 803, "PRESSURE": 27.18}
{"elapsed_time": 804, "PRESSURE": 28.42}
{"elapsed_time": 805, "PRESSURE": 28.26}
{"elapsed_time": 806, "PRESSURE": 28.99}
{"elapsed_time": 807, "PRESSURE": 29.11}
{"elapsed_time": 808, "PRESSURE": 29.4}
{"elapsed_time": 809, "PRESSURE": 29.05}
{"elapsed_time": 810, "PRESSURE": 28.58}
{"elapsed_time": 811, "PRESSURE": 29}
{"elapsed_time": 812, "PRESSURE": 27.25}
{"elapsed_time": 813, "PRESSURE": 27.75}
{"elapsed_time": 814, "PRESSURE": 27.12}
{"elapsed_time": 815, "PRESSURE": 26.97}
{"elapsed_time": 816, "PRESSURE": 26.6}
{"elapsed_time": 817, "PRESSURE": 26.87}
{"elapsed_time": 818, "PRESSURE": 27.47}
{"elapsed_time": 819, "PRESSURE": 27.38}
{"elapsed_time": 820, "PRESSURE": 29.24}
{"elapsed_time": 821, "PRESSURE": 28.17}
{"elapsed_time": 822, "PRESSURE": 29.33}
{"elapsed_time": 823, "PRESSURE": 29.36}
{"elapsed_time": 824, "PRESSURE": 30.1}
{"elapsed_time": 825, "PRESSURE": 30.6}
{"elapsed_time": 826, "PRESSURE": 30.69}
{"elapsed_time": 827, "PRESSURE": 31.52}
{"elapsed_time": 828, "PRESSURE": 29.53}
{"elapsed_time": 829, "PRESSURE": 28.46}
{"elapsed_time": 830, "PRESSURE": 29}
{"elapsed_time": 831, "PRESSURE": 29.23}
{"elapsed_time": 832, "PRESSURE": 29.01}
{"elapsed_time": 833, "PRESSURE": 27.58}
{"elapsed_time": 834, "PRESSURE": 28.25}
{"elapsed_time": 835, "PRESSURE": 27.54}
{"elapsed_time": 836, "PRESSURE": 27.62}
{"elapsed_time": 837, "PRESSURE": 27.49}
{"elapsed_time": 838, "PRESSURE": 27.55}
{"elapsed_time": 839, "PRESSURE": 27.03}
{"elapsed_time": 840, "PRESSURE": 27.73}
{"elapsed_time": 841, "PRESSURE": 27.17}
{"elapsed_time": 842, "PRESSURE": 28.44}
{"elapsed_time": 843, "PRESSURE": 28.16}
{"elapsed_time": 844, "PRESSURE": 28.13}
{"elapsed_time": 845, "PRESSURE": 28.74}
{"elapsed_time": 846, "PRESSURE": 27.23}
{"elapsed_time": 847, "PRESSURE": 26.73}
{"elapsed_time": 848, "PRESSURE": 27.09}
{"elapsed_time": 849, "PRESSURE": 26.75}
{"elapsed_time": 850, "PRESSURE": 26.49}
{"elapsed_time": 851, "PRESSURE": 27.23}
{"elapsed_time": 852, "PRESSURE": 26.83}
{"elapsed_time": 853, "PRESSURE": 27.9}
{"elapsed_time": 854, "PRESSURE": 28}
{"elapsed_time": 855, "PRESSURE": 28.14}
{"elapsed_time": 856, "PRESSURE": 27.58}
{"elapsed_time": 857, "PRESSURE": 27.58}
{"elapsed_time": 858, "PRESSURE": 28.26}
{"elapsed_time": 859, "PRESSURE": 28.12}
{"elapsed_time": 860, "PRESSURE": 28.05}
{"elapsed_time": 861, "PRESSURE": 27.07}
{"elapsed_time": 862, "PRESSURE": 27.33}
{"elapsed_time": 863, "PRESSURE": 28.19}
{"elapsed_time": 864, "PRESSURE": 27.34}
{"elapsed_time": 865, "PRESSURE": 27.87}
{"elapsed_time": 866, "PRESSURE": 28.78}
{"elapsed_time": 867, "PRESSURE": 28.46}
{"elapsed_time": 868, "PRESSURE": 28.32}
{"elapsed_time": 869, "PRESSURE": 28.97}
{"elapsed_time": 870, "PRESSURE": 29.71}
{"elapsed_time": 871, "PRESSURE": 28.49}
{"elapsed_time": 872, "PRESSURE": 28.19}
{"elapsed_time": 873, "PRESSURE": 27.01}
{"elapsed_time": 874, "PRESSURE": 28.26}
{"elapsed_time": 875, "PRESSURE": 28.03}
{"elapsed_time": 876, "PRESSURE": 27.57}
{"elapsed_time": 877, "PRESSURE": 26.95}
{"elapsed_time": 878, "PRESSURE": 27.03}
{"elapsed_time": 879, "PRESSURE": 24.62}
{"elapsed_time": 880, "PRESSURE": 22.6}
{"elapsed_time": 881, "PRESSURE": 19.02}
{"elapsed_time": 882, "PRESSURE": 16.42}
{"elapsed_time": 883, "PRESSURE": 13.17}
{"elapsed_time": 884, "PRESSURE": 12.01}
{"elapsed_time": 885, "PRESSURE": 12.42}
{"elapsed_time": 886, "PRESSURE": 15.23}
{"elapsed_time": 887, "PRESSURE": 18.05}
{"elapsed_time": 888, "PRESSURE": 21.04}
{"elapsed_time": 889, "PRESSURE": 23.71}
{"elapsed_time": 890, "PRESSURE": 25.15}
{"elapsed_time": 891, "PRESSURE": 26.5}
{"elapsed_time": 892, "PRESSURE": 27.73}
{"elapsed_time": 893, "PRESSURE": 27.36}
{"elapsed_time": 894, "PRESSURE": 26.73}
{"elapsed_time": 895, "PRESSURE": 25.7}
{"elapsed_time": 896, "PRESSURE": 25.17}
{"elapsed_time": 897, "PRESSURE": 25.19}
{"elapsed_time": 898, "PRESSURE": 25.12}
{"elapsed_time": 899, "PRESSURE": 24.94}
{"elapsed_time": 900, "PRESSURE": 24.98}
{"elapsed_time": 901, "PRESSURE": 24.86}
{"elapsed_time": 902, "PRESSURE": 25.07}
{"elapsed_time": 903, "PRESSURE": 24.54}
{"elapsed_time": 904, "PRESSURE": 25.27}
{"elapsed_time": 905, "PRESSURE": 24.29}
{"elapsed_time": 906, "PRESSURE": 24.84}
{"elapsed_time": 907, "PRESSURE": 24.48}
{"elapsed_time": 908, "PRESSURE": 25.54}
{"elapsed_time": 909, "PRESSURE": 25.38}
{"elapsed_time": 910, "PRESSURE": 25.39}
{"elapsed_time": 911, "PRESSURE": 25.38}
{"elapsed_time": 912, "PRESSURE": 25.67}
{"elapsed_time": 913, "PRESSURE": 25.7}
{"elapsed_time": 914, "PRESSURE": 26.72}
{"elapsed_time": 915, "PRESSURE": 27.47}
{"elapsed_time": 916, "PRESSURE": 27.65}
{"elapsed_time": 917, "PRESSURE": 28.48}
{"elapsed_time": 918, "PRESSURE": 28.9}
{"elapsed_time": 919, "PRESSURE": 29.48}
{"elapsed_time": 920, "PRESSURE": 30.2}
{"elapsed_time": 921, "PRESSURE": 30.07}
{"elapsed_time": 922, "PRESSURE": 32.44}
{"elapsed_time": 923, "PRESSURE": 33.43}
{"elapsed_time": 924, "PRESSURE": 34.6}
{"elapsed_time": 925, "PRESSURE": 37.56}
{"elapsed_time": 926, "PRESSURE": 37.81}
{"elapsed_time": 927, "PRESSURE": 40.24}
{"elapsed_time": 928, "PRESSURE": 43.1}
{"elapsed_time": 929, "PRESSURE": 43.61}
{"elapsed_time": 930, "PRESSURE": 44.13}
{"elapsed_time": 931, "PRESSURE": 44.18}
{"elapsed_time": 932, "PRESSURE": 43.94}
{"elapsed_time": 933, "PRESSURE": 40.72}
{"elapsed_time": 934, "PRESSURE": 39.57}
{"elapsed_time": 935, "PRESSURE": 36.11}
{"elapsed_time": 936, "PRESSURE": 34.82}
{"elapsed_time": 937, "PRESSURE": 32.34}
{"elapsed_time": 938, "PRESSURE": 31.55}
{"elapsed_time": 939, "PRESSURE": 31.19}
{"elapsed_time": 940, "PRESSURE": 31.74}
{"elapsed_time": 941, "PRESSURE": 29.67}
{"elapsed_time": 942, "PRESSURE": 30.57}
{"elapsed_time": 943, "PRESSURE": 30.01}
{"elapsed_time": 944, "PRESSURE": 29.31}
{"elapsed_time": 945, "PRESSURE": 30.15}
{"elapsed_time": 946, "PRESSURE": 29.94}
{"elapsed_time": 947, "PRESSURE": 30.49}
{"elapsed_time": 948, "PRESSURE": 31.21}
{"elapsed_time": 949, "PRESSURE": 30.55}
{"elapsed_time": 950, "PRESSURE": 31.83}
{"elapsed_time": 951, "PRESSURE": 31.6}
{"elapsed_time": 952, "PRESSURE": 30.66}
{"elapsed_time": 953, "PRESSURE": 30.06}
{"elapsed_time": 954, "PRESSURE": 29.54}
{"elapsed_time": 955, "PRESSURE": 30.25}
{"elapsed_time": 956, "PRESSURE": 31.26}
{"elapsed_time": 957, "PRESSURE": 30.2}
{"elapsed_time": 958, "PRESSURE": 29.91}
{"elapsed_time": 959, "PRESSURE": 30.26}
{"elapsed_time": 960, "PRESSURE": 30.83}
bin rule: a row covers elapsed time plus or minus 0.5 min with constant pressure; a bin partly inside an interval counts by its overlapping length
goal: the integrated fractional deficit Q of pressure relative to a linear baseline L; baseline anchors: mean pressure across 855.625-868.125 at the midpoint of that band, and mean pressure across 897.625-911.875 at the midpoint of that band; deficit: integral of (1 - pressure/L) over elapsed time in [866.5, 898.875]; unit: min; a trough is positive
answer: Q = 3.00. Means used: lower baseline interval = 27.9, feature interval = 24.1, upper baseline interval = 25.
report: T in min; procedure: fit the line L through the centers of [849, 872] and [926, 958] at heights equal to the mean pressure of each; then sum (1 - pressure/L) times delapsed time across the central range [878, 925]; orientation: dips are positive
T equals 9.4 min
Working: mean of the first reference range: 27.9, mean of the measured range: 24.9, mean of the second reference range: 34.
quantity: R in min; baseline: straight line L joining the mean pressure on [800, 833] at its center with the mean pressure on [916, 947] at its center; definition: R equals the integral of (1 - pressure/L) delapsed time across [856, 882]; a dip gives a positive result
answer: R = 3.5 min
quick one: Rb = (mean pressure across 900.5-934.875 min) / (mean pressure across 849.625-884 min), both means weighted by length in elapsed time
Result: 1.2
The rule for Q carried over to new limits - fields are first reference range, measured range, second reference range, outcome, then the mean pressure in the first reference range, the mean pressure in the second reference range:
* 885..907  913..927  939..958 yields -2.17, 24.1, 30.5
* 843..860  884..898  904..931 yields 3.26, 27.6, 31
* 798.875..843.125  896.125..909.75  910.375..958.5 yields 2.79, 28.3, 32.6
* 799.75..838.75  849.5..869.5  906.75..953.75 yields 1.34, 28.4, 32.3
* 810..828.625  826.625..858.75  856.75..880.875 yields 0.18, 28.6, 27.5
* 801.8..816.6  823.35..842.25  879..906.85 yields -1.52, 28.1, 22.5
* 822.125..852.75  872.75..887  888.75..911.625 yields 2.77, 28.3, 25.4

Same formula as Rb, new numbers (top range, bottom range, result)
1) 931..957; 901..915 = 1.29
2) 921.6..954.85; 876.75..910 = 1.49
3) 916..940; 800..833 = 1.25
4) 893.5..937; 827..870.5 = 1.10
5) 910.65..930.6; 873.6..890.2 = 1.55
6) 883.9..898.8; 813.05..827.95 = 0.80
